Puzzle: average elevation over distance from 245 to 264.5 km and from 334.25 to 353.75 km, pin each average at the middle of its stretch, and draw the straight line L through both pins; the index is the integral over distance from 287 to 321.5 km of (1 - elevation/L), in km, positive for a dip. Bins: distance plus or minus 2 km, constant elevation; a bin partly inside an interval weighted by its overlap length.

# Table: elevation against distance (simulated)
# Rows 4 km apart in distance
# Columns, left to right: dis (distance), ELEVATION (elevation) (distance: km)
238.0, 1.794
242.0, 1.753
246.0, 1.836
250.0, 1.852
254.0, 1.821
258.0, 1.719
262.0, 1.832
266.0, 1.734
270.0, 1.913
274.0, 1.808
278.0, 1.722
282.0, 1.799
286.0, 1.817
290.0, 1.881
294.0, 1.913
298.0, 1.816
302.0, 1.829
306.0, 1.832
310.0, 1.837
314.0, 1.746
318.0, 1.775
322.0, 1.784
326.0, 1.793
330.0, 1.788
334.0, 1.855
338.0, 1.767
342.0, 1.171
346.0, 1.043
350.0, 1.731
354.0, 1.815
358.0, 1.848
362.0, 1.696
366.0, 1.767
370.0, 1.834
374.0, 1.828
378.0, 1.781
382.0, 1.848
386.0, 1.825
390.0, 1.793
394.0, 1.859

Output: -4.0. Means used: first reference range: 1.81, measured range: 1.83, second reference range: 1.5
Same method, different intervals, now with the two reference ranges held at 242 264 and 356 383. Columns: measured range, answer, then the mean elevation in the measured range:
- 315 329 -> 0.2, 1.78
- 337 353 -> 3.3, 1.43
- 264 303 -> -0.4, 1.82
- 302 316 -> 0.0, 1.81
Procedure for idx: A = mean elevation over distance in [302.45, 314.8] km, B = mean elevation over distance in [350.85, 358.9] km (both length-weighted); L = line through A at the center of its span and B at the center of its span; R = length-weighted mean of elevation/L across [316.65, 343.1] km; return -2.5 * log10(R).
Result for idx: 0.06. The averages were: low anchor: 1.81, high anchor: 1.81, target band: 1.72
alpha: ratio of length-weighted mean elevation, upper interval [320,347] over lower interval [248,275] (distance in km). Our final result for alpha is 0.9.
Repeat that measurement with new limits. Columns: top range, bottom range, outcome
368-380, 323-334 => 1.01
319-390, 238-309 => 0.95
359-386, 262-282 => 1.00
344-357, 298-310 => 0.85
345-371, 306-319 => 0.94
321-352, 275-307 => 0.88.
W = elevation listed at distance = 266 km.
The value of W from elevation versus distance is 1.734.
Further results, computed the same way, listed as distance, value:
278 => 1.722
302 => 1.829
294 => 1.913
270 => 1.913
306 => 1.832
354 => 1.815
